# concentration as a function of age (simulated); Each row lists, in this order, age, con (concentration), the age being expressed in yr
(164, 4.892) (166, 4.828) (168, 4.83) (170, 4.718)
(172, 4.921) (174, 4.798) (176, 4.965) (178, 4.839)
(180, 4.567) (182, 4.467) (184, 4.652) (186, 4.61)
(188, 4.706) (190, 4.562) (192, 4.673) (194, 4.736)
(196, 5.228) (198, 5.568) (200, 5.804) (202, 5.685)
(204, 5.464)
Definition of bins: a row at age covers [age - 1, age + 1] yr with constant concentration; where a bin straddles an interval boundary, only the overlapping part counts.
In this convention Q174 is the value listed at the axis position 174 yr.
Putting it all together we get 4.798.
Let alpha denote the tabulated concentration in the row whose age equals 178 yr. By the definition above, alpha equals 4.839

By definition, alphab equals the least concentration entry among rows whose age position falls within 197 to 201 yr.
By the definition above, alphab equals 5.568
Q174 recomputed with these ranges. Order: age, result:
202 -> 5.685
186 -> 4.61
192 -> 4.673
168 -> 4.83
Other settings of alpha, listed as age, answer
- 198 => 5.568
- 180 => 4.567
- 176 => 4.965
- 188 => 4.706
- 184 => 4.652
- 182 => 4.467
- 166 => 4.828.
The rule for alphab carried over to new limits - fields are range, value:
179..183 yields 4.467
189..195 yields 4.562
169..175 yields 4.718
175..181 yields 4.567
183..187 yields 4.61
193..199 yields 4.736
